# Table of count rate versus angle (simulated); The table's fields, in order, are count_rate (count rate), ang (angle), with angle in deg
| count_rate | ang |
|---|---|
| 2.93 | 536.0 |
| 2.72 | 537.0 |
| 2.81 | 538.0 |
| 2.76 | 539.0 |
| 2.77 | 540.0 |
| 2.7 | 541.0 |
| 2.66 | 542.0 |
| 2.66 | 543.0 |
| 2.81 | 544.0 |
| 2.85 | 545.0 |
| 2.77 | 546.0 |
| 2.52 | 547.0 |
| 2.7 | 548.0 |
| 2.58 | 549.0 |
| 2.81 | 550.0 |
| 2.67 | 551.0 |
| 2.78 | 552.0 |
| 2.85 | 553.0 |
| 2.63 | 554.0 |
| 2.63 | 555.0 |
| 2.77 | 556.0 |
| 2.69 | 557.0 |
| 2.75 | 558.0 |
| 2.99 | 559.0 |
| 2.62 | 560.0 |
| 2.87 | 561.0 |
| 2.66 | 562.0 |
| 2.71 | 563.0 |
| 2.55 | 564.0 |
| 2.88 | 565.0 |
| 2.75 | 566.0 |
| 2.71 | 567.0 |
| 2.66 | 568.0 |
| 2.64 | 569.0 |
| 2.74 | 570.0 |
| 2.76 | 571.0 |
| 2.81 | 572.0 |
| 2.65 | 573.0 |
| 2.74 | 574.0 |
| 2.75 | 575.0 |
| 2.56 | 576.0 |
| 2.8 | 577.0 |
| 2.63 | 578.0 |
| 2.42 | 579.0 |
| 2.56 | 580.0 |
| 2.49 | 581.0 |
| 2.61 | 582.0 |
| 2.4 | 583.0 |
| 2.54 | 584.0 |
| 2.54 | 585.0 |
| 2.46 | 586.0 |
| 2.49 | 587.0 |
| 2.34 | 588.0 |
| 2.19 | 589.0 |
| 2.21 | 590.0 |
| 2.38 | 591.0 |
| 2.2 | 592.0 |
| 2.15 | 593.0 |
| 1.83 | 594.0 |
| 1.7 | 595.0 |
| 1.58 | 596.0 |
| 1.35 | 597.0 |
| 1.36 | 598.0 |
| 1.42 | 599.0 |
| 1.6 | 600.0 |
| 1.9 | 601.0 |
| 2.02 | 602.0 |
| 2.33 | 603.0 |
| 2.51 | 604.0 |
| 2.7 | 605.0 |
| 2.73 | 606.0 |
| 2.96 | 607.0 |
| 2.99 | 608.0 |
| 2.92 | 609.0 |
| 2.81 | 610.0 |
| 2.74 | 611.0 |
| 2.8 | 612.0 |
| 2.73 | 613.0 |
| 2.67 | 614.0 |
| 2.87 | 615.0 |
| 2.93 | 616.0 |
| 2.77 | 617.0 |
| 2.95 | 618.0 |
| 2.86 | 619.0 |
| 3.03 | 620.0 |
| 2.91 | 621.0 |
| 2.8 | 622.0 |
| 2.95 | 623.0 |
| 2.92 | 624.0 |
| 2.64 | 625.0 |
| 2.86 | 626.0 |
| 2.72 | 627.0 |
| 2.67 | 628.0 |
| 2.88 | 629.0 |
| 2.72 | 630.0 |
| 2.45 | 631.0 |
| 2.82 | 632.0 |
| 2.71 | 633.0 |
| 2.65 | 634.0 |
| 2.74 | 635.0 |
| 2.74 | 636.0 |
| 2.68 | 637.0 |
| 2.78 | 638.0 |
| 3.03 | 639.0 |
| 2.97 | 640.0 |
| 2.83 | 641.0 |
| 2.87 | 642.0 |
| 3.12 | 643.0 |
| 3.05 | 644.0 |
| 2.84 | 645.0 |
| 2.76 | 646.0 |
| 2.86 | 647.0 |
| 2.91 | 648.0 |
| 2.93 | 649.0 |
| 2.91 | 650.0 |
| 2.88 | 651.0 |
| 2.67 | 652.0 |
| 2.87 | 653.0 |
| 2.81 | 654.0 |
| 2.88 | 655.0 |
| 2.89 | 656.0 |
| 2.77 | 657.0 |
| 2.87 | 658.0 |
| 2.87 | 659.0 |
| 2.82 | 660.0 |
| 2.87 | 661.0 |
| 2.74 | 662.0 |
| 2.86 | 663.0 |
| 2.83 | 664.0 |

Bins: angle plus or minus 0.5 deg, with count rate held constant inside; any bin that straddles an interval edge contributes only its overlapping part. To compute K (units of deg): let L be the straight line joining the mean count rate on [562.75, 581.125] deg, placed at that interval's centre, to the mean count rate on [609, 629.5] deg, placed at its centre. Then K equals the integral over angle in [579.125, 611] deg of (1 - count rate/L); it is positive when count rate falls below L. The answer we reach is 5.5 deg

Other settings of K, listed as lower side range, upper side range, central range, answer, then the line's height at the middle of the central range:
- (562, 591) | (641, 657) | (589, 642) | 3.9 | 2.74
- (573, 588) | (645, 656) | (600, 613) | 0.4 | 2.67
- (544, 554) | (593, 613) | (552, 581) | -1.6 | 2.57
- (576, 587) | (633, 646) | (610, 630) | -0.6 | 2.75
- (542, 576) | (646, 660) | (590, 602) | 4.2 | 2.77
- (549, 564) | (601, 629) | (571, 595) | 2.5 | 2.74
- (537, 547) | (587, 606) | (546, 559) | -0.6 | 2.6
